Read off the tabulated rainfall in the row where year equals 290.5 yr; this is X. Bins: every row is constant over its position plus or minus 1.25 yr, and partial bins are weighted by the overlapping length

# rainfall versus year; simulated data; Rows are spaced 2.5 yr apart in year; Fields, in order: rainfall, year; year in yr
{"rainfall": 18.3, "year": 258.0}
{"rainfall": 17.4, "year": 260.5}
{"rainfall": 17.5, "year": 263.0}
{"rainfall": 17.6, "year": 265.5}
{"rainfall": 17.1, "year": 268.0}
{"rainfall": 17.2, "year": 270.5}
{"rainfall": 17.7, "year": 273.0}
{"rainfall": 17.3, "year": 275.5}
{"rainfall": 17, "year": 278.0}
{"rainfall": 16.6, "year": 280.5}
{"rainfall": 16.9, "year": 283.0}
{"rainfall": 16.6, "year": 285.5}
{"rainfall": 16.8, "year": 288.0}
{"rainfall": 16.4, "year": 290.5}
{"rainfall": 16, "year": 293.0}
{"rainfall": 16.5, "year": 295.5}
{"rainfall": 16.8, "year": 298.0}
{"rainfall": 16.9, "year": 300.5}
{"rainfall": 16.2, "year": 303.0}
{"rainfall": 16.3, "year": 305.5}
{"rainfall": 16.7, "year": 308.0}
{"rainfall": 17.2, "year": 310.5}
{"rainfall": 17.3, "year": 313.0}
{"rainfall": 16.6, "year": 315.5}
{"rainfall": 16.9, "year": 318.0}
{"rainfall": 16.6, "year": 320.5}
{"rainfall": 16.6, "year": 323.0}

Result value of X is 16.4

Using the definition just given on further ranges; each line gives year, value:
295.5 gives 16.5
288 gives 16.8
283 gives 16.9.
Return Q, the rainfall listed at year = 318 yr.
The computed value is 16.9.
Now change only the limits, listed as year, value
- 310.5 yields 17.2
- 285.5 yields 16.6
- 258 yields 18.3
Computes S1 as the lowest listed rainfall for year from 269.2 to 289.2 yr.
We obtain 16.6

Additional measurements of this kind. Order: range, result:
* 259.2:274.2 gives 17.1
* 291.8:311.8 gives 16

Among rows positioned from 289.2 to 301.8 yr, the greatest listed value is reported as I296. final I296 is 16.9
